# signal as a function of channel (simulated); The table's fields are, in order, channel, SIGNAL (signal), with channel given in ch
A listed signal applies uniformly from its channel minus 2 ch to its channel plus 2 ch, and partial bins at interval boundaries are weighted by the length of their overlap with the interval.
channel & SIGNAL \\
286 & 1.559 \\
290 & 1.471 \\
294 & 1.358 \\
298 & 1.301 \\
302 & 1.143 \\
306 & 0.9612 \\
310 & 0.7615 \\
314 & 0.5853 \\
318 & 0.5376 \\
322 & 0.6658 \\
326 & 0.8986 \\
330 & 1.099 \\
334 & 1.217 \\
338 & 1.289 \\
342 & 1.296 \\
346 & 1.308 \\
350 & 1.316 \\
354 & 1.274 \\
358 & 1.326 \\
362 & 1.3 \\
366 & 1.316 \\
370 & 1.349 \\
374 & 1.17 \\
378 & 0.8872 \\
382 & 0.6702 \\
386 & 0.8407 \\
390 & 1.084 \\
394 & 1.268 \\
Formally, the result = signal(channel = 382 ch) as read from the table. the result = 0.6702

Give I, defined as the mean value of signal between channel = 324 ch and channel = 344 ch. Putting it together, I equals 1.16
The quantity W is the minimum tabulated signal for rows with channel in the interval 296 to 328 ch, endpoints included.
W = 0.5376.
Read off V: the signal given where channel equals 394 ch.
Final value 1.268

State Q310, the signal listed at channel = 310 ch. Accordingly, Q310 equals 0.7615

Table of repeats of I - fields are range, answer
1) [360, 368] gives 1.31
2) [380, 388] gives 0.755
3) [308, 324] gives 0.638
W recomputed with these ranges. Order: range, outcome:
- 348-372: 1.274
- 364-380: 0.8872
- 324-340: 0.8986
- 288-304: 1.143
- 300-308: 0.9612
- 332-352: 1.217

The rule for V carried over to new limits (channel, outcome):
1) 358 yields 1.326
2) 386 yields 0.8407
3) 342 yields 1.296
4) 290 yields 1.471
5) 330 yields 1.099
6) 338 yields 1.289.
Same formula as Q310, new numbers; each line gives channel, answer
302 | 1.143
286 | 1.559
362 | 1.3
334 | 1.217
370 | 1.349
